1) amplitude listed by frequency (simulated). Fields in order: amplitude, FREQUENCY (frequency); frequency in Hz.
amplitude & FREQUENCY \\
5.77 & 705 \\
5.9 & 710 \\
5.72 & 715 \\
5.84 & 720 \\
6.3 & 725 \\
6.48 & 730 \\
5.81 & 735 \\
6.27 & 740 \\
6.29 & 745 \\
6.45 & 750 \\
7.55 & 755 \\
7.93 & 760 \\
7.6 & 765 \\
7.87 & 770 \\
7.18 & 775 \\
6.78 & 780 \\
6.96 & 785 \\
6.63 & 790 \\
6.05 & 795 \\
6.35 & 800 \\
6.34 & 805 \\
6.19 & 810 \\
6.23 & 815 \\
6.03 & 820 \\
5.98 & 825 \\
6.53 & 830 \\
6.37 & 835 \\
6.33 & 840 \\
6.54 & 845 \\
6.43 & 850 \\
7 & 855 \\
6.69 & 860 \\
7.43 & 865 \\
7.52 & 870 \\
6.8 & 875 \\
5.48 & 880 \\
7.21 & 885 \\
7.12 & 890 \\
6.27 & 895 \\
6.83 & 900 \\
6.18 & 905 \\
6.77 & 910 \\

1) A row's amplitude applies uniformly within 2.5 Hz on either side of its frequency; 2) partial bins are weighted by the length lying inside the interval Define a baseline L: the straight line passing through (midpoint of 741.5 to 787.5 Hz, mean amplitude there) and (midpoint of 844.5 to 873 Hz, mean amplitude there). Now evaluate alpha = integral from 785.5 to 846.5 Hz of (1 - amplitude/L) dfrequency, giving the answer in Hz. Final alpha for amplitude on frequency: 6.4 Hz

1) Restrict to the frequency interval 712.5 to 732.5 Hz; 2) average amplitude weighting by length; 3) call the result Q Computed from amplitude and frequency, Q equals 6.08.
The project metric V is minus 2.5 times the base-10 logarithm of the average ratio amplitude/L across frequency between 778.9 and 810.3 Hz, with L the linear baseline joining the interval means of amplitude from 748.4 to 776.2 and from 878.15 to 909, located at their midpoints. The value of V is 0.12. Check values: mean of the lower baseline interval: 7.47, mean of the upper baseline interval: 6.55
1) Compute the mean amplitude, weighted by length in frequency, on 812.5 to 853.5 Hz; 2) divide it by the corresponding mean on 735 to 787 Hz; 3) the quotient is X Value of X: 0.9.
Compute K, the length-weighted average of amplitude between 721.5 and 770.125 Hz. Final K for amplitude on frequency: 6.78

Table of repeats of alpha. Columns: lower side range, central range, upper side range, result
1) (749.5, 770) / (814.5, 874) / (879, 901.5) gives 2.92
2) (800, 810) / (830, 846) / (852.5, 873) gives 0.87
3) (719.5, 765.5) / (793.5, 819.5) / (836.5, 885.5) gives 1.79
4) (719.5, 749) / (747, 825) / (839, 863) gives -4.81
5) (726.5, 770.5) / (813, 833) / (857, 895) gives 1.92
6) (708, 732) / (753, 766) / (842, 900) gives -3.08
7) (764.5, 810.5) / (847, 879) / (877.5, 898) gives -1.51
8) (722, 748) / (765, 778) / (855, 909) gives -2.35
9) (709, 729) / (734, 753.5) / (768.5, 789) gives 0.46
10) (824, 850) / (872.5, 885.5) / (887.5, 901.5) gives 0.49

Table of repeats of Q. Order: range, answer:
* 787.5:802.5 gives 6.34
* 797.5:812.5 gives 6.29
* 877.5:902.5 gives 6.58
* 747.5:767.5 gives 7.38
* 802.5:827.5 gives 6.15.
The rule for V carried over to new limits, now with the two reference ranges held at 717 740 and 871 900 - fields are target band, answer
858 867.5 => -0.08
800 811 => 0.01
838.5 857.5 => -0.01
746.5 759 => -0.14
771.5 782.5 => -0.13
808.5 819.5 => 0.04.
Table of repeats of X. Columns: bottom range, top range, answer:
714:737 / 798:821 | 1.03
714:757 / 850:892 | 1.09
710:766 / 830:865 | 1.02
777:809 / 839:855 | 1.00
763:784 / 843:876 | 0.95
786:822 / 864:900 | 1.08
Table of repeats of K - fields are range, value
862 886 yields 6.86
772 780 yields 7.1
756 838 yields 6.7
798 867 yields 6.45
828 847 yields 6.44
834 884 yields 6.68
